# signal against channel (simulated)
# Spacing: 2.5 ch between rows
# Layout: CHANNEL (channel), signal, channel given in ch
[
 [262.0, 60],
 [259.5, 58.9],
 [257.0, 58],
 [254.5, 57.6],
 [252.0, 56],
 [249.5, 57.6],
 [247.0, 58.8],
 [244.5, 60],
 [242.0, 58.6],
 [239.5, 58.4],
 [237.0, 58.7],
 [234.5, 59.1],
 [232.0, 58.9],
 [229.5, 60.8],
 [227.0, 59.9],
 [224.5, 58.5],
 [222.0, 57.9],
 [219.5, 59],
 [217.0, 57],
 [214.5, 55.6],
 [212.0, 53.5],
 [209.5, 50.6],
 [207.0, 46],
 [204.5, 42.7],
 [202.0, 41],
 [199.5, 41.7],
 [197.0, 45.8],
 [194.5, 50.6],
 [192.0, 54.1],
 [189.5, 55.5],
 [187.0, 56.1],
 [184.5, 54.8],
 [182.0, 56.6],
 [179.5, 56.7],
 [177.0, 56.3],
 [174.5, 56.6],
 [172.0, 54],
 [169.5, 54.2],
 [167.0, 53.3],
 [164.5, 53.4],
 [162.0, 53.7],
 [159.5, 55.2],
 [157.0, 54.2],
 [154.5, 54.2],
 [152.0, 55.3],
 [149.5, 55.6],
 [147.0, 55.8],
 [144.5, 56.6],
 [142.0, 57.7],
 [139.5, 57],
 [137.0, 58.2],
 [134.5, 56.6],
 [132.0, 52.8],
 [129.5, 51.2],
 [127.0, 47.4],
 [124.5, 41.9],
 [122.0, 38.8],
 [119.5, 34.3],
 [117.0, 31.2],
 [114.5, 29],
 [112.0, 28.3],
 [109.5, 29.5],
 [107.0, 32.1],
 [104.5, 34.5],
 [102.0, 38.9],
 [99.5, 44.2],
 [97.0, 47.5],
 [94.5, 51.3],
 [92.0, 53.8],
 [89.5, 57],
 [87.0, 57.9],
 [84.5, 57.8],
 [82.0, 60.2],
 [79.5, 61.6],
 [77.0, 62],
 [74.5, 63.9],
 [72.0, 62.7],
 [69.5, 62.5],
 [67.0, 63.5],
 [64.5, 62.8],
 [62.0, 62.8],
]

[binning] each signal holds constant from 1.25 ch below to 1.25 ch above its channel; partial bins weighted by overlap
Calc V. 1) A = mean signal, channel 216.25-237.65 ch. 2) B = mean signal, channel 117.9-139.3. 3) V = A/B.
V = 1.23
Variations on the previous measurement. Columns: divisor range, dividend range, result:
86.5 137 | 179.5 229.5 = 1.23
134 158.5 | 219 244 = 1.05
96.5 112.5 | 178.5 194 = 1.53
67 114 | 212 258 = 1.16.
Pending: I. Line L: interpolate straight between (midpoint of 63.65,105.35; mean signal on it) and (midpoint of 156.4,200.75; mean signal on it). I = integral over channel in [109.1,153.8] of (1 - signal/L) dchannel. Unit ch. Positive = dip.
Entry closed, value 6.2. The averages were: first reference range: 55.5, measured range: 46.9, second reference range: 53.5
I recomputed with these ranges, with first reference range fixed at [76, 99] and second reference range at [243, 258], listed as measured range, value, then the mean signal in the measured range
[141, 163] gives 0.6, 55.4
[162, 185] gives 0.8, 55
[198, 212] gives 3.0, 45.2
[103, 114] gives 4.9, 31.1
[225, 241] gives -0.4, 59.3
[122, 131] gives 1.7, 45.9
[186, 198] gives 1.0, 52.5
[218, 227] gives -0.1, 58.6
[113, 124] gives 4.4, 33.8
